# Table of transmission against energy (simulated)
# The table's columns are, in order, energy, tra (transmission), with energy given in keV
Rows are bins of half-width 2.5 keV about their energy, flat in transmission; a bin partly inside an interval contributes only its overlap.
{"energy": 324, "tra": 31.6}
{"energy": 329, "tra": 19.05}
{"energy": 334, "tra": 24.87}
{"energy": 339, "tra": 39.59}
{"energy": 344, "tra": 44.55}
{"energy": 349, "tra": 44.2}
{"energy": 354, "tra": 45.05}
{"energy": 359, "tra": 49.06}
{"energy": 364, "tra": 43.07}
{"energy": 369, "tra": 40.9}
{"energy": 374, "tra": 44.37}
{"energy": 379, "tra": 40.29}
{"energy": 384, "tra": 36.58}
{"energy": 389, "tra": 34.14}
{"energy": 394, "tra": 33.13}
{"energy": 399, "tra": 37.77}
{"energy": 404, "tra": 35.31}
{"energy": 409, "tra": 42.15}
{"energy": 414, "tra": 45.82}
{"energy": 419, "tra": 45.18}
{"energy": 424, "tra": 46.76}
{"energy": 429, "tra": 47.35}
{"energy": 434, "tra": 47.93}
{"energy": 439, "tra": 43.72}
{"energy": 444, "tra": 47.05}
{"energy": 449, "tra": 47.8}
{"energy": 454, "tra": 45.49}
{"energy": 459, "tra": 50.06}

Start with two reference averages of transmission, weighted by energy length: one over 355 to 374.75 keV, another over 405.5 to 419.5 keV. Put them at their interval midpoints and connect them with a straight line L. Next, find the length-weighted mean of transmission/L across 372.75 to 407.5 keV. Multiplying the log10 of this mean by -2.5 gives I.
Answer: 0.18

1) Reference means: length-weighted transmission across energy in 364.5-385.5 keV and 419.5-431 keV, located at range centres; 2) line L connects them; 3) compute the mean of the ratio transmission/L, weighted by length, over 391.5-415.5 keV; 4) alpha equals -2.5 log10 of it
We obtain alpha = 0.15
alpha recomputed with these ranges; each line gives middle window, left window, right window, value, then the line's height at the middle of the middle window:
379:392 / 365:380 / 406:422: 0.18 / 42.8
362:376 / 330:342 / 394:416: -0.22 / 35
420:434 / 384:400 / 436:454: -0.11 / 42.4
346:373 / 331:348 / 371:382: -0.13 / 39.5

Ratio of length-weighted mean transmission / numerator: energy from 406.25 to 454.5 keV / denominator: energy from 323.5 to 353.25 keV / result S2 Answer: 1.32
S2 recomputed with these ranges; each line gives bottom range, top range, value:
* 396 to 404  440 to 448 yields 1.27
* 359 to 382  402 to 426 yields 1.01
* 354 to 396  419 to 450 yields 1.15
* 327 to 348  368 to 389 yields 1.20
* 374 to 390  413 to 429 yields 1.20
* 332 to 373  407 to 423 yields 1.07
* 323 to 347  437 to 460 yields 1.45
